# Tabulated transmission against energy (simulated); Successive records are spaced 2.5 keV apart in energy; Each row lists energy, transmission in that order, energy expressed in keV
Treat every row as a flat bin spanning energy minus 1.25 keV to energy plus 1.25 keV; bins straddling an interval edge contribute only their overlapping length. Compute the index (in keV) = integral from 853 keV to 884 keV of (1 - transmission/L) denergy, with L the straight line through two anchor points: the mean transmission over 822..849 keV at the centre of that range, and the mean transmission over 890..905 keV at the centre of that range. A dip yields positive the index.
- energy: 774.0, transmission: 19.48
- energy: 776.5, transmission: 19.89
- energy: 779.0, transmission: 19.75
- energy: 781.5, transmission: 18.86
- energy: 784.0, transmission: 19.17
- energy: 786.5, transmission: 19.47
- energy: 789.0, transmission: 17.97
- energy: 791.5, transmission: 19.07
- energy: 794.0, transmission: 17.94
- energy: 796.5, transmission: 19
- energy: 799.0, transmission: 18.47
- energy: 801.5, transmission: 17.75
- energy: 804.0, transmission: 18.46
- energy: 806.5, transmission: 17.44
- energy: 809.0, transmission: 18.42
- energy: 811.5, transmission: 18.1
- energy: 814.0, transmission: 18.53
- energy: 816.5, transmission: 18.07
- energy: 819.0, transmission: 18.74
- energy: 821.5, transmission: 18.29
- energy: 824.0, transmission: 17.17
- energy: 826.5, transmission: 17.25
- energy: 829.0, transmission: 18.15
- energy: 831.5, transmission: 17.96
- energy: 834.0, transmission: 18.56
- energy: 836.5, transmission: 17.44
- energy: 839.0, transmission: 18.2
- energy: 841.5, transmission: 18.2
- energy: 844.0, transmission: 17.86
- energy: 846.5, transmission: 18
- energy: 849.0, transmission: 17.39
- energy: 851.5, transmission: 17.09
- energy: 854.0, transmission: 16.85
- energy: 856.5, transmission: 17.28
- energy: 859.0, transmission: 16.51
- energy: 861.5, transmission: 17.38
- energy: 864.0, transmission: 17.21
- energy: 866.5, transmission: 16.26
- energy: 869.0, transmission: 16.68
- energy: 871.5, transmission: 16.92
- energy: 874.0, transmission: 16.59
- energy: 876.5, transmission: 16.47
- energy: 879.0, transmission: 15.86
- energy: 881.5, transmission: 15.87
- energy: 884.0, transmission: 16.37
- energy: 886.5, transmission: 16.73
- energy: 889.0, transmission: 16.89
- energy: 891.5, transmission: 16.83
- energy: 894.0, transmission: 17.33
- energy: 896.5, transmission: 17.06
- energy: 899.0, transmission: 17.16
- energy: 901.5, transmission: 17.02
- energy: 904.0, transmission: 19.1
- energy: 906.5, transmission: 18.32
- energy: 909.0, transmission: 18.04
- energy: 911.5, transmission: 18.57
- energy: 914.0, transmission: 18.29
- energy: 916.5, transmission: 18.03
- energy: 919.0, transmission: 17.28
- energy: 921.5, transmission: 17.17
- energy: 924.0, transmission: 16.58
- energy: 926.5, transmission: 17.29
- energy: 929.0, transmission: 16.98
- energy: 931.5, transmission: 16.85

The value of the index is 1.7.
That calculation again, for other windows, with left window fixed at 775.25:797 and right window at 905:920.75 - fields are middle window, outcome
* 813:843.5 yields 1.1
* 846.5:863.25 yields 1.2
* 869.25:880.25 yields 1.1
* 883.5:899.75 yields 1.2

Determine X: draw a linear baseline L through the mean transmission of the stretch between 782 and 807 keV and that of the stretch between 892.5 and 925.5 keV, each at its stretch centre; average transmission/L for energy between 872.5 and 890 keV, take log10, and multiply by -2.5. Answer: 0.094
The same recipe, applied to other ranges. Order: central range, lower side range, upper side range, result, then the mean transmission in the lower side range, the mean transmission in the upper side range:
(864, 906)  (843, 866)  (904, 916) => 0.06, 17.2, 18.4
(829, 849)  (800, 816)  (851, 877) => -0.04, 18.1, 16.8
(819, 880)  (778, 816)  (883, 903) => 0.02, 18.5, 17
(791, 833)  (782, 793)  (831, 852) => 0.02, 18.9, 17.9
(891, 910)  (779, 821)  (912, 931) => 0.00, 18.5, 17.4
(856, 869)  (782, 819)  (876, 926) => 0.05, 18.4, 17.3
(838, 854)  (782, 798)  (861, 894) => -0.02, 18.8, 16.6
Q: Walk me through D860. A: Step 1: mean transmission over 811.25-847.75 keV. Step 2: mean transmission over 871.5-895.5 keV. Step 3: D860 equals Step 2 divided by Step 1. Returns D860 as 0.92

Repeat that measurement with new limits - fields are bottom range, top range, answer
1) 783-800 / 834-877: 0.92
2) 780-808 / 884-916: 0.95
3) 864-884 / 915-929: 1.05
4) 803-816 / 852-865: 0.94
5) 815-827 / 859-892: 0.92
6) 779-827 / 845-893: 0.91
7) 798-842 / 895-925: 0.98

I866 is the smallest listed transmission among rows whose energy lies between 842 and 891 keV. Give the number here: 15.86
